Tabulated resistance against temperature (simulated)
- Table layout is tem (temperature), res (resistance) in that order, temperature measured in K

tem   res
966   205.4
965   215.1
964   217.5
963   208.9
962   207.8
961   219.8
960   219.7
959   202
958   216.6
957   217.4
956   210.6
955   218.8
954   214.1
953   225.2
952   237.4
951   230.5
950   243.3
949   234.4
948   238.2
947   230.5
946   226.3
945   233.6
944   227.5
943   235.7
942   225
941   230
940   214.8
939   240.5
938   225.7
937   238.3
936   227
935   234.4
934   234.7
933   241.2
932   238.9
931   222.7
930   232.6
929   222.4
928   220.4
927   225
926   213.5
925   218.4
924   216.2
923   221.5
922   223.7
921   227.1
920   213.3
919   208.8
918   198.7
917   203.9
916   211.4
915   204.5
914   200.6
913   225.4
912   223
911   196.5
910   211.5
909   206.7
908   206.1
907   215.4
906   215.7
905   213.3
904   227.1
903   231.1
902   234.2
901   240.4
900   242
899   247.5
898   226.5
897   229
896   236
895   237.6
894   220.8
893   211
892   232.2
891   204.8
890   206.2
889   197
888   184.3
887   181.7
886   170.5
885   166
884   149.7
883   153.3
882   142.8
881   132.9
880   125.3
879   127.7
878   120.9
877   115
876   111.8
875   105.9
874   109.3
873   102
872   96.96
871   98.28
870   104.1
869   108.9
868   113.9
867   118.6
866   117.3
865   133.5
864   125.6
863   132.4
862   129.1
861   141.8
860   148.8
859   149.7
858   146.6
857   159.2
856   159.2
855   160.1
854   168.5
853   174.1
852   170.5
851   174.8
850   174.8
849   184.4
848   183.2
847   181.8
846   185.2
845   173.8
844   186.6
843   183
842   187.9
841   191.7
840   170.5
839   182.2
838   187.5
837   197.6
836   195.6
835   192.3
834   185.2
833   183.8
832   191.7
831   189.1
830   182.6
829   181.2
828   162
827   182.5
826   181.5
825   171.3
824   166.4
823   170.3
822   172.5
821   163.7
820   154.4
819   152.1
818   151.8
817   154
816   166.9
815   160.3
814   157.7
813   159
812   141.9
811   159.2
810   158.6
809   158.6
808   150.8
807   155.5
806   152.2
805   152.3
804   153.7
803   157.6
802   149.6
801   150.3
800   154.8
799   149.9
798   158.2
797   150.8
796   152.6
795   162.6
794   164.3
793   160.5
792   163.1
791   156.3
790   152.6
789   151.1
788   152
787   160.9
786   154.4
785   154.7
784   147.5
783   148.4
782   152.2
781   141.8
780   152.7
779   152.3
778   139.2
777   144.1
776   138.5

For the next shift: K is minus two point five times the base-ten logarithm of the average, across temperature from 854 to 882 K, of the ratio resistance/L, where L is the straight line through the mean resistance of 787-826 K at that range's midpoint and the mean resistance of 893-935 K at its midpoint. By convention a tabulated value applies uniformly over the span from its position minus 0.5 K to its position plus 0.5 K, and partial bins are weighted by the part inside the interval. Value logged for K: 0.46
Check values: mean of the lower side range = 157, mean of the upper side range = 222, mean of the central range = 127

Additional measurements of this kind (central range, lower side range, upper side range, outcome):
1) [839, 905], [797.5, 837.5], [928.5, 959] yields 0.16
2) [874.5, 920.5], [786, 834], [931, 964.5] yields 0.05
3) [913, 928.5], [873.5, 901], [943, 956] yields -0.04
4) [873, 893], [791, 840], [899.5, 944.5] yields 0.29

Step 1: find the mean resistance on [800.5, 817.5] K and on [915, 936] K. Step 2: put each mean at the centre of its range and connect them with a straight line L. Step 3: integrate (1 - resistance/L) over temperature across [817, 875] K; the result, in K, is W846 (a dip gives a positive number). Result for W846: 4.9 K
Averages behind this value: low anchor 155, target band 160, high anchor 221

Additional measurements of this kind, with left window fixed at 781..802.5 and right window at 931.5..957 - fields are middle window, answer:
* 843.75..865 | 2.7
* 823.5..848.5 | -1.0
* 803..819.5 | 0.9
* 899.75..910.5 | -0.6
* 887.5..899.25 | -0.8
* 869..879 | 4.5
